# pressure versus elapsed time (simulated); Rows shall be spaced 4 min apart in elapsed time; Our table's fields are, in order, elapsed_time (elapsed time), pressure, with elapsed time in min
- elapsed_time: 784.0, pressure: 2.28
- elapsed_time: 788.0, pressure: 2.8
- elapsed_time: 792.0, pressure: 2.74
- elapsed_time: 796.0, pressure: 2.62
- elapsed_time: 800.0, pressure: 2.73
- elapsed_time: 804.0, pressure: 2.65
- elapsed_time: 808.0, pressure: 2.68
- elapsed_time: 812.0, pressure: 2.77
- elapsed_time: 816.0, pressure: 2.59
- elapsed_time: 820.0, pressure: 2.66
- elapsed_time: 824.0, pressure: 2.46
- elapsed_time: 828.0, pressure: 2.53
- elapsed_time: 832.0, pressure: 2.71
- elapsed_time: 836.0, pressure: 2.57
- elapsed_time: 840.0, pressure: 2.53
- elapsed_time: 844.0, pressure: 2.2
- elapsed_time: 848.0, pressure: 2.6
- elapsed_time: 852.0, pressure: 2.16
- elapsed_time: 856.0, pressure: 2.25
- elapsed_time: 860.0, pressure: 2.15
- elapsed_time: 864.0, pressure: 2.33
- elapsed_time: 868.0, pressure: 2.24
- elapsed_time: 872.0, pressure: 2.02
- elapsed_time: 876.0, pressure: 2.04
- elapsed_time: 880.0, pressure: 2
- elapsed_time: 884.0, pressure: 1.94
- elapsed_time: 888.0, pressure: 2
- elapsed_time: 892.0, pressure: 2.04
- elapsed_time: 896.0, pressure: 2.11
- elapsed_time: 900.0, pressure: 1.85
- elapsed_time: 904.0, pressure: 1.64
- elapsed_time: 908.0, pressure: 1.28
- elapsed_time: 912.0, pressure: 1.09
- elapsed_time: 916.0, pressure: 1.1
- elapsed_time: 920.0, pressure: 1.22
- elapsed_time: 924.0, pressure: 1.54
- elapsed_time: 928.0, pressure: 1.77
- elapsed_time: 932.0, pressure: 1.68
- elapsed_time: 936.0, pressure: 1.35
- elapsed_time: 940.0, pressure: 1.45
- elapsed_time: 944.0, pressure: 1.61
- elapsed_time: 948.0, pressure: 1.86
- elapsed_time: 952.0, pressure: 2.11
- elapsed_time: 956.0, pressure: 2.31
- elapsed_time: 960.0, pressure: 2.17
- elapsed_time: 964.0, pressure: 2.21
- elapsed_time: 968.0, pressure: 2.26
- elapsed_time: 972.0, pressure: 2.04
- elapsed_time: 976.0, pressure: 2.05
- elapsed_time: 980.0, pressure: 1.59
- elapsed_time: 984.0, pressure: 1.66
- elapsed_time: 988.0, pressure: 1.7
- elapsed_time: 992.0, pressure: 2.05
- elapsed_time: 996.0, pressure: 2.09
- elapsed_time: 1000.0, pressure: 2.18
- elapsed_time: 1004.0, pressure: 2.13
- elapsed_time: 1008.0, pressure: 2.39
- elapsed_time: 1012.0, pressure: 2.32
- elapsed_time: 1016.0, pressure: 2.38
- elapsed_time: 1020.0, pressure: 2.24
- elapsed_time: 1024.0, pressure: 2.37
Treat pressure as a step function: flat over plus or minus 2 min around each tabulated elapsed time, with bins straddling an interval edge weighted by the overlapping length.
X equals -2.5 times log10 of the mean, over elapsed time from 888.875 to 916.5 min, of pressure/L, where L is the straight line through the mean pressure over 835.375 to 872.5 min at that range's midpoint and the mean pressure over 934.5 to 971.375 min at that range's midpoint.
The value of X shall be 0.29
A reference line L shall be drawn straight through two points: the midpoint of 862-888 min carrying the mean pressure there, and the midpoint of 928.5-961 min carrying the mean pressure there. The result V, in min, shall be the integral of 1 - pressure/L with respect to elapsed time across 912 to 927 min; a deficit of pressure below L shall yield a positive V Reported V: 4.8 min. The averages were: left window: 2.09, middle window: 1.29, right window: 1.8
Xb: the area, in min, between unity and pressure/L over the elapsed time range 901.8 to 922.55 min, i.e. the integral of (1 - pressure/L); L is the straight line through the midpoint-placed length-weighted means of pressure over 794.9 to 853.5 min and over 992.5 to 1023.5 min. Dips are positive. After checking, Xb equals 9.8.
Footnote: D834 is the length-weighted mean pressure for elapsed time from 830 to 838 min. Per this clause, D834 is 2.64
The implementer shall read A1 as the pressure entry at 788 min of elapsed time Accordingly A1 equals 2.8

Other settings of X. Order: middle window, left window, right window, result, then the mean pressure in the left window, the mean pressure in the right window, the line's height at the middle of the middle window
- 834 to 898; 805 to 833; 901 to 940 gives -0.070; 2.63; 1.42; 2.07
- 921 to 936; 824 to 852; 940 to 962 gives 0.283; 2.49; 1.96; 2.07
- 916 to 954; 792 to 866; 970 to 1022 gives 0.362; 2.52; 2.06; 2.23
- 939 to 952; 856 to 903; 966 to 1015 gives 0.188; 2.06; 2.05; 2.05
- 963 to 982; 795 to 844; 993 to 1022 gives 0.145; 2.61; 2.24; 2.31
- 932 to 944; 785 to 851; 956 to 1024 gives 0.457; 2.6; 2.11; 2.26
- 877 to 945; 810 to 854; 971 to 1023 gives 0.377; 2.53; 2.07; 2.31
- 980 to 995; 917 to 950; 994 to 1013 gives 0.154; 1.55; 2.22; 2.06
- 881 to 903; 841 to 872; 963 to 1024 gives 0.129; 2.27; 2.09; 2.22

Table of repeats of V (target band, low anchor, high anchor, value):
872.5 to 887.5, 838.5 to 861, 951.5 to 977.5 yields 1.9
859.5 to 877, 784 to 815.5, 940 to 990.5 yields 1.6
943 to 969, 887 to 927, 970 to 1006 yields -4.1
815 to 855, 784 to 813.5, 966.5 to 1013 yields 1.1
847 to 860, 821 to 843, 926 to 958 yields 0.6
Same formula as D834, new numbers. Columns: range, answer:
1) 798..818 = 2.68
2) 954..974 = 2.2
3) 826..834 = 2.62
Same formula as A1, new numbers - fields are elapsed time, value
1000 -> 2.18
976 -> 2.05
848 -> 2.6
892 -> 2.04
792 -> 2.74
